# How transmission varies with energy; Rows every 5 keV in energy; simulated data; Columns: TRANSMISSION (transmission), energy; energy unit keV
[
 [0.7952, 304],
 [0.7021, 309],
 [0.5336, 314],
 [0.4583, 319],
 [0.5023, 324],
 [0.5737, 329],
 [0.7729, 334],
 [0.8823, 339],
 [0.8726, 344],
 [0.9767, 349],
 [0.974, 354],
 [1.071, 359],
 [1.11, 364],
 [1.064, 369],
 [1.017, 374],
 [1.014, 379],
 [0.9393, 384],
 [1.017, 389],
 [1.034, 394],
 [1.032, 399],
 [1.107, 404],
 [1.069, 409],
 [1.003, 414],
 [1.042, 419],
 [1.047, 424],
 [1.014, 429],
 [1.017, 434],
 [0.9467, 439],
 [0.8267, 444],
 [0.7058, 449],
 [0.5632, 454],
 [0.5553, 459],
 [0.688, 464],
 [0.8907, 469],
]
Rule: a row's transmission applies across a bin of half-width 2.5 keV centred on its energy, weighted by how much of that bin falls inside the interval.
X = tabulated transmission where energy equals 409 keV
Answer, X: 1.069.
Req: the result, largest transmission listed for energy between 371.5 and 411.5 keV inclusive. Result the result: 1.107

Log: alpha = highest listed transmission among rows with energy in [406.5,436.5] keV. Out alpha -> 1.069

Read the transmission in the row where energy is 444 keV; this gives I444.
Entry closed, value 0.8267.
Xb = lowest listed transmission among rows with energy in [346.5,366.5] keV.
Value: 0.974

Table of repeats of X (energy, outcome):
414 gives 1.003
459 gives 0.5553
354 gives 0.974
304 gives 0.7952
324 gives 0.5023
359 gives 1.071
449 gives 0.7058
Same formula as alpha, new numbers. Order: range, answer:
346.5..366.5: 1.11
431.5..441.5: 1.017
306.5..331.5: 0.7021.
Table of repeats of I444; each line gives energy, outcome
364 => 1.11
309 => 0.7021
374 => 1.017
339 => 0.8823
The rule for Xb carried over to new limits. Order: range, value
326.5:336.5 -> 0.5737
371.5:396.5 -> 0.9393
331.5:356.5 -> 0.7729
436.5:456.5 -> 0.5632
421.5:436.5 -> 1.014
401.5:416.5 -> 1.003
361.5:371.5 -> 1.064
